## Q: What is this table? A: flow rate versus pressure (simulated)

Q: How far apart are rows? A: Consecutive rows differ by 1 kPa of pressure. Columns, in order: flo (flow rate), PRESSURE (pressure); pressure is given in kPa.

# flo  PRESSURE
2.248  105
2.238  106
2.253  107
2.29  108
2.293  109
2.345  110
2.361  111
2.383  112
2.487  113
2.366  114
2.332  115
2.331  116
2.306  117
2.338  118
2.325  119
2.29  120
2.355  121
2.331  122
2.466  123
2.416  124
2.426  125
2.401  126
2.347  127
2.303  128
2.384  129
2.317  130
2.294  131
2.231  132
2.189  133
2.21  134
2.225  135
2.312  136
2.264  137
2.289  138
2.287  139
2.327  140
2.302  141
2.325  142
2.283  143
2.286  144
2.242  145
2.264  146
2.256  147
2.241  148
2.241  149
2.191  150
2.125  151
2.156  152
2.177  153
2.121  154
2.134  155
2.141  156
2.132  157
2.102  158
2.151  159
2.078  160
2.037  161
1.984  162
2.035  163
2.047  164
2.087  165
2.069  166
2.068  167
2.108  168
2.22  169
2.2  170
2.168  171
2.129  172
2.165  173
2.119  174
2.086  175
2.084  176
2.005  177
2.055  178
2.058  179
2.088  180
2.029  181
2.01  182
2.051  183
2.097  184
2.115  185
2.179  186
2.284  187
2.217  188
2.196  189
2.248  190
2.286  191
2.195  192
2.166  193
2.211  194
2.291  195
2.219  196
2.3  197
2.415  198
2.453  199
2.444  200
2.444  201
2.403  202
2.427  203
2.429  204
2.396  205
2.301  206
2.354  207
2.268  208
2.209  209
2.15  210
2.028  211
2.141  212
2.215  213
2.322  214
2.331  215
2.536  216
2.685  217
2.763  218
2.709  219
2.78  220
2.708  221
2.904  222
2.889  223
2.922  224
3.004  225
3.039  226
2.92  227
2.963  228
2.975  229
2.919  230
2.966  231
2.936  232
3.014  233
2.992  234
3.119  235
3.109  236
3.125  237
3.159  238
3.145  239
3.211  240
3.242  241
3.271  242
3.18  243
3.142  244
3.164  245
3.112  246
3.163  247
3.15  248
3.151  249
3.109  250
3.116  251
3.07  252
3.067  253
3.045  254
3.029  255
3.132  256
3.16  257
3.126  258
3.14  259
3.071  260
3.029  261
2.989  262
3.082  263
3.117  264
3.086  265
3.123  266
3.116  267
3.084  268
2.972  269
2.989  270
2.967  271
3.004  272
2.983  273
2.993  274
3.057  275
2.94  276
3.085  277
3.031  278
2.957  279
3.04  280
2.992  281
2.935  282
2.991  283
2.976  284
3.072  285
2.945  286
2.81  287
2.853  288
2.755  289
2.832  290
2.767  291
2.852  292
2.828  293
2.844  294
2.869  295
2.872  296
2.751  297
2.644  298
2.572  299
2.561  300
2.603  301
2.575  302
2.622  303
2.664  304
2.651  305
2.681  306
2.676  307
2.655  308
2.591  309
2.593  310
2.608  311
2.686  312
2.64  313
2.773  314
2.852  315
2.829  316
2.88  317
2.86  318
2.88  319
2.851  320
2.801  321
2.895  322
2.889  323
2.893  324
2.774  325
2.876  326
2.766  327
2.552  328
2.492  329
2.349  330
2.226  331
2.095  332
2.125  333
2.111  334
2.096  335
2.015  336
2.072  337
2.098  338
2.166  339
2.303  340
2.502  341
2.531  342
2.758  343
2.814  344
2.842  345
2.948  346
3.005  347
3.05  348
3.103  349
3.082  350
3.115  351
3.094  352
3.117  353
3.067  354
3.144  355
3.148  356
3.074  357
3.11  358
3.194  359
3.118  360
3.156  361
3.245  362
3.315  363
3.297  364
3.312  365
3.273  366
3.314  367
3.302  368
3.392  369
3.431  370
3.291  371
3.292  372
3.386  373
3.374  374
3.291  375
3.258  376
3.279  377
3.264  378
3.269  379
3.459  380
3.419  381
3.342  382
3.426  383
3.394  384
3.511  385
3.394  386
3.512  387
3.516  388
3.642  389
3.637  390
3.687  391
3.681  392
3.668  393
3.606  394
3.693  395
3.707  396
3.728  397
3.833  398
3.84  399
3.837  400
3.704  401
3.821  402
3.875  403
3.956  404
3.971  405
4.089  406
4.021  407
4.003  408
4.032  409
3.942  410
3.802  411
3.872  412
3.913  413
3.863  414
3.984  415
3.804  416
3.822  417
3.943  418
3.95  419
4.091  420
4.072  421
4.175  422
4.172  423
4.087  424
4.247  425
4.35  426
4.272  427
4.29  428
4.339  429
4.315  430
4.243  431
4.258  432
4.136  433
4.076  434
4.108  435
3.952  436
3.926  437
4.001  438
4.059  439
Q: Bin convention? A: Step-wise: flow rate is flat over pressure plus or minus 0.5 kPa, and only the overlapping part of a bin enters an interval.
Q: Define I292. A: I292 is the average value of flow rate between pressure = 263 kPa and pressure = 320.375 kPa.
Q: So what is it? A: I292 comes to 2.85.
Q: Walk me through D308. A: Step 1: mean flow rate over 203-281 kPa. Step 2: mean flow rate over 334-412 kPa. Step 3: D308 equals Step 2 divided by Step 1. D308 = 1.1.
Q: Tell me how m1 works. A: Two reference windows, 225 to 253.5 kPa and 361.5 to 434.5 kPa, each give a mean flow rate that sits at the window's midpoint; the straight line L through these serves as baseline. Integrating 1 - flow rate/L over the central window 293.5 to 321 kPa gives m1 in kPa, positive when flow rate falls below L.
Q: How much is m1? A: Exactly 5.3 kPa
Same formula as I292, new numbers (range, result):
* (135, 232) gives 2.31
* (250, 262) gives 3.09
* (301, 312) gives 2.63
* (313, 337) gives 2.59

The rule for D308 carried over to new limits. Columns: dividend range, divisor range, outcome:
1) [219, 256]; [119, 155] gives 1.34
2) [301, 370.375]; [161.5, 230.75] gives 1.19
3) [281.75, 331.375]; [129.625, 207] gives 1.25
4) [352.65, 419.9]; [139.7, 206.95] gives 1.62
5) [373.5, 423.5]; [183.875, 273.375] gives 1.35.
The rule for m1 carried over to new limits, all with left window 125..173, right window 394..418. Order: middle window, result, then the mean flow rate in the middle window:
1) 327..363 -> 7.87 kPa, 2.72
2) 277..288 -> 0.34 kPa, 2.97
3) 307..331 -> 4.20 kPa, 2.73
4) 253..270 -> -0.84 kPa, 3.08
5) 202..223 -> 1.40 kPa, 2.44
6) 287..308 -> 2.93 kPa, 2.72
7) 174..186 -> 1.68 kPa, 2.07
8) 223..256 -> -3.39 kPa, 3.08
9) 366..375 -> 0.74 kPa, 3.34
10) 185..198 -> 1.28 kPa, 2.24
